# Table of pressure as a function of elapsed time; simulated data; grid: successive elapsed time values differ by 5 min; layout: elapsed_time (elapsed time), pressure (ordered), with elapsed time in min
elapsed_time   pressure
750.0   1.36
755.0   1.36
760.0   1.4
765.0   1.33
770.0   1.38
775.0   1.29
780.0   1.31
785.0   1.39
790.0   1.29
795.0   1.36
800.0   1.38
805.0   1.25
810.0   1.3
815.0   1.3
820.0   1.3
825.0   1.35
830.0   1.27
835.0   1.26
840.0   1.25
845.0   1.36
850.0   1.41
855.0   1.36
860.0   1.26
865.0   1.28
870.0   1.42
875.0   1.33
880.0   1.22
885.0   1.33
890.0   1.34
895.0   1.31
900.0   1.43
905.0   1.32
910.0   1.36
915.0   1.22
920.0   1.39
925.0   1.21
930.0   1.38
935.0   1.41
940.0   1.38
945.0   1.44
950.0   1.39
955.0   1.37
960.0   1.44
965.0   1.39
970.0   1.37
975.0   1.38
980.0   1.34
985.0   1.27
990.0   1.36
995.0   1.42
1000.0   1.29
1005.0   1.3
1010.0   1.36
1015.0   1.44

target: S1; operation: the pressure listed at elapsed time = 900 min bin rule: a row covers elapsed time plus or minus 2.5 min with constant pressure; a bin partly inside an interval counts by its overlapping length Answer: 1.43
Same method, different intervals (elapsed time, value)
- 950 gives 1.39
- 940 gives 1.38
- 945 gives 1.44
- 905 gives 1.32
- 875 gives 1.33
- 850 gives 1.41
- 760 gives 1.4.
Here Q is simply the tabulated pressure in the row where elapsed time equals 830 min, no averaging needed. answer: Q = 1.27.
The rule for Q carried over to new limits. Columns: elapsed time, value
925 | 1.21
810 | 1.3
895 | 1.31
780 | 1.31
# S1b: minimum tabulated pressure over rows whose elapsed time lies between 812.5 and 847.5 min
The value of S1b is 1.25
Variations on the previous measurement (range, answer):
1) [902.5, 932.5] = 1.21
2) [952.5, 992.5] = 1.27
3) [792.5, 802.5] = 1.36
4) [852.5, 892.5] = 1.22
